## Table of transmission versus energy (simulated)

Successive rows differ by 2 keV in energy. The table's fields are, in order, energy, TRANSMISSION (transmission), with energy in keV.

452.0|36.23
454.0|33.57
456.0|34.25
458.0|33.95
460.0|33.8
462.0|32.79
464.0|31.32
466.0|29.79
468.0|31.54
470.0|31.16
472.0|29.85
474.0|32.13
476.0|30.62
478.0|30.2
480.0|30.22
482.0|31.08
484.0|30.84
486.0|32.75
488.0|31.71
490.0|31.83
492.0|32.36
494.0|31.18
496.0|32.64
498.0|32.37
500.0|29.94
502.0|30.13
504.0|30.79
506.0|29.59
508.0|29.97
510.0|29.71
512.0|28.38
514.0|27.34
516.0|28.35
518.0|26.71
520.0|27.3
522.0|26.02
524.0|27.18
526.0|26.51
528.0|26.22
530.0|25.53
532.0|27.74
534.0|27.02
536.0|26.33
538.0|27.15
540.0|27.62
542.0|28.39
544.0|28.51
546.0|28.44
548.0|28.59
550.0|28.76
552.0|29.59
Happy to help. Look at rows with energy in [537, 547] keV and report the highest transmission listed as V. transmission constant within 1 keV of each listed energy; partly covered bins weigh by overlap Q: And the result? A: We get 28.51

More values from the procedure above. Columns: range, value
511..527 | 28.38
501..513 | 30.79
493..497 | 32.64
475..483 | 31.08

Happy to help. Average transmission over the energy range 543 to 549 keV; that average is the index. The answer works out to 28.5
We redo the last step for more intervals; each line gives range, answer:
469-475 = 31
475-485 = 30.6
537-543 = 27.7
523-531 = 26.4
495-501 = 31.6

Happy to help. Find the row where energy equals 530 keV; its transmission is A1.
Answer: 25.53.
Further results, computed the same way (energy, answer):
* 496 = 32.64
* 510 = 29.71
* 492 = 32.36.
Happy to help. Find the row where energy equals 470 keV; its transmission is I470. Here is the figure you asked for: 31.16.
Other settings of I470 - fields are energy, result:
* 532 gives 27.74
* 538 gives 27.15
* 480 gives 30.22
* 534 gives 27.02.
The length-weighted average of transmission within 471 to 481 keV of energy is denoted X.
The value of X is 30.6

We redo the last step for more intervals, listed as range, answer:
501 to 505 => 30.5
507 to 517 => 28.8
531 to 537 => 27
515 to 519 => 27.5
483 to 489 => 31.8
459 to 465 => 32.6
